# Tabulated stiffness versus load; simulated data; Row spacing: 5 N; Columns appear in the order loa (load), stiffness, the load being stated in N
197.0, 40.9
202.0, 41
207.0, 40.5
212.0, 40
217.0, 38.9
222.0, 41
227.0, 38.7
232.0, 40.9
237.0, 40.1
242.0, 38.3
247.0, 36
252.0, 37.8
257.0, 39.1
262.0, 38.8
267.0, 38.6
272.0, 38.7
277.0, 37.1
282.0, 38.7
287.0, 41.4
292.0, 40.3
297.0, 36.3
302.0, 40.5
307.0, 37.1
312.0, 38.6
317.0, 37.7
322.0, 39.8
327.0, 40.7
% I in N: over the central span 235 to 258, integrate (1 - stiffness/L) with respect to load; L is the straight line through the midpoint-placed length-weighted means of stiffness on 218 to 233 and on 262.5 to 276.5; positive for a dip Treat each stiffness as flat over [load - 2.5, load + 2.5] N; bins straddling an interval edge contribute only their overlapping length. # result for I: 0.6 N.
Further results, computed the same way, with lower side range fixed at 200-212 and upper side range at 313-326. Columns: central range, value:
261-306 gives 0.7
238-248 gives 0.6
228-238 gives 0.0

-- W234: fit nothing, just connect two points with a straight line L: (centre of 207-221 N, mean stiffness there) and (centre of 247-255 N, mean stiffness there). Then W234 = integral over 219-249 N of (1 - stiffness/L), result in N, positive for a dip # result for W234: -0.6 N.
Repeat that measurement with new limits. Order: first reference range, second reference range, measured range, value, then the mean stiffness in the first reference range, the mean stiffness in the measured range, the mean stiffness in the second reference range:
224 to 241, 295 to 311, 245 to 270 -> 0.68 N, 39.8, 38.1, 38.1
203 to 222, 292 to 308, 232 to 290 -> 0.63 N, 40.1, 38.7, 38.4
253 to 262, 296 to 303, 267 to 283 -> 0.19 N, 38.8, 38.2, 38.4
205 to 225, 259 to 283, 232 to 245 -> -0.02 N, 40.1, 39.4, 38.4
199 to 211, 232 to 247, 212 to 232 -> 0.03 N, 40.7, 39.8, 39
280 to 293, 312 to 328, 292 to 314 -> 0.73 N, 40.2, 38.4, 39.2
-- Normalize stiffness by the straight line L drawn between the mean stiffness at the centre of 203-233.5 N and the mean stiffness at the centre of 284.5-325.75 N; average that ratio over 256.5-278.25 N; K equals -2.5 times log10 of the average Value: 0.027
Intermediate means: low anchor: 40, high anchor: 39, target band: 38.5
